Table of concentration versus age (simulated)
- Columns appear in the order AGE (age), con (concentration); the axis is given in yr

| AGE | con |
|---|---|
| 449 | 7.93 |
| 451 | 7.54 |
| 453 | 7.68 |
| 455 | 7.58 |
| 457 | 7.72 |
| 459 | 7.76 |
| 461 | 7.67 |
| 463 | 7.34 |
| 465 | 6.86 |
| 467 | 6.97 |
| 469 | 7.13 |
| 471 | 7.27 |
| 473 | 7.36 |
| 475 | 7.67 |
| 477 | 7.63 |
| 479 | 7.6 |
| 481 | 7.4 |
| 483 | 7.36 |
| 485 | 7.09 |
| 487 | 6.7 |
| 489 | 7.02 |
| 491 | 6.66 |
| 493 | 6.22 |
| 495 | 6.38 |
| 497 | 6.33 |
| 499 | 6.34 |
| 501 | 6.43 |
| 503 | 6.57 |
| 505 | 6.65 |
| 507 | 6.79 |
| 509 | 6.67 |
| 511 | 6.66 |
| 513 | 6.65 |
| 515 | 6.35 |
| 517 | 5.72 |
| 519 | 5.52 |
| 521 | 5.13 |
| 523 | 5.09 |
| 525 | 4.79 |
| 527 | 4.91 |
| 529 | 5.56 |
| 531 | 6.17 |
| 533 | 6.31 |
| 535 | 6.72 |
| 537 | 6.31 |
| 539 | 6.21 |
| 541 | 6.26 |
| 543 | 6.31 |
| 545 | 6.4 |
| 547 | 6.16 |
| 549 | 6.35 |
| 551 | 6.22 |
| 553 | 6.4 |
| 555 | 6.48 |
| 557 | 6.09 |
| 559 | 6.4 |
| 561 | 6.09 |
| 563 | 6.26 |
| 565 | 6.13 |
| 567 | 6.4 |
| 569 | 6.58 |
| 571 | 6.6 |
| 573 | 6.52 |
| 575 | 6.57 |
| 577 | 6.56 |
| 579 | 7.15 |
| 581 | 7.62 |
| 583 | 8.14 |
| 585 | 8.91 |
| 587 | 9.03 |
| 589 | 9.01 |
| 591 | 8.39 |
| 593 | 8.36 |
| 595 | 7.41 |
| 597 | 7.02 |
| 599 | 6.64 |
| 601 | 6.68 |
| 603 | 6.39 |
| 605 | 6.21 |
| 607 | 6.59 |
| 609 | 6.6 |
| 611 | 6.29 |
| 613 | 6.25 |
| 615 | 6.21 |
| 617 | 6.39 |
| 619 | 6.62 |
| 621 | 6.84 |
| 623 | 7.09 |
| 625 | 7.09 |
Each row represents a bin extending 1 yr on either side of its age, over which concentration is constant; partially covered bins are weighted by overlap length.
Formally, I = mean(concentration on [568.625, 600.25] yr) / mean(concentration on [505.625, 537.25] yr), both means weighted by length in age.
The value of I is 1.27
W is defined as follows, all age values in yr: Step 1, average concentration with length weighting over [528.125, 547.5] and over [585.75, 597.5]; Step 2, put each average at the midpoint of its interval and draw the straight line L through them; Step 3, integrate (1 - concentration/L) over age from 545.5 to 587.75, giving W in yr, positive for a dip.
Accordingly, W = 3.3 yr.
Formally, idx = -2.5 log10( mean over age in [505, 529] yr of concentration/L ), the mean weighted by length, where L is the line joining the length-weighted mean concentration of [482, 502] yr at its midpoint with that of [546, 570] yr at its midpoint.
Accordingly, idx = 0.115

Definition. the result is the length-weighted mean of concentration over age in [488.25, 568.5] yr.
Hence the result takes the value 6.2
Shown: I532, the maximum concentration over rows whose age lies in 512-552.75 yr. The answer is 6.72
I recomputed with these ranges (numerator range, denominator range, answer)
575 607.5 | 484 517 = 1.14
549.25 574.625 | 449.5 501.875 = 0.89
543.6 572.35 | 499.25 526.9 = 1.05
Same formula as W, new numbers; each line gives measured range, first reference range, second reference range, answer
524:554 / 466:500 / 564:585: 3.8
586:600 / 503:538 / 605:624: -3.4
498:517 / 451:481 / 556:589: 2.0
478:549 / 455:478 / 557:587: 8.5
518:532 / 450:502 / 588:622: 3.5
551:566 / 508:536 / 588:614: 0.4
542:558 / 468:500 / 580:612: 2.1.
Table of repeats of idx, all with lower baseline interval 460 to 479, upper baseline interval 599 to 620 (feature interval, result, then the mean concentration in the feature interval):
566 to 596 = -0.14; 7.55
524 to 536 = 0.21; 5.74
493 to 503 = 0.12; 6.38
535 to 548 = 0.09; 6.31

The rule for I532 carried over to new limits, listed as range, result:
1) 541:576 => 6.6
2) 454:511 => 7.76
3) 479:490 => 7.6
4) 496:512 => 6.79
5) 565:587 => 9.03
